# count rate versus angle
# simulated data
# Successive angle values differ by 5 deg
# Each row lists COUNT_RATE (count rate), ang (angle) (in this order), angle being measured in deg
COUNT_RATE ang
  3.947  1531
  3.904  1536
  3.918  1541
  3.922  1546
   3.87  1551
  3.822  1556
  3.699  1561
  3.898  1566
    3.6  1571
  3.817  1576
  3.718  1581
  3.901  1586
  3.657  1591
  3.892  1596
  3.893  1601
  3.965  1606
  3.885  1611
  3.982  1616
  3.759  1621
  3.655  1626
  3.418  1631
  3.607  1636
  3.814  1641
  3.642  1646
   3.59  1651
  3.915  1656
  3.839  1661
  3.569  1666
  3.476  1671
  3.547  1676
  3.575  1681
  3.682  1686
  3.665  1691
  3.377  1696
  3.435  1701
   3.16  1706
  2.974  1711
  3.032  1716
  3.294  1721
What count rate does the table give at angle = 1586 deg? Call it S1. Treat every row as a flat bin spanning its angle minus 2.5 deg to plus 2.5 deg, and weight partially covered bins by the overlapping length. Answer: 3.901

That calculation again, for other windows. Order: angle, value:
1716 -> 3.032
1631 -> 3.418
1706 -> 3.16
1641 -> 3.814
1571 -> 3.6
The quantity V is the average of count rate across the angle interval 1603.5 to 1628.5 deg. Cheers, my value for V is 3.85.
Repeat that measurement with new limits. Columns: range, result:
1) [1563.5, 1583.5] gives 3.76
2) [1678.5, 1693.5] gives 3.64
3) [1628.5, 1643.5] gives 3.61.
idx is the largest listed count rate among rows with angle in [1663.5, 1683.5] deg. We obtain 3.575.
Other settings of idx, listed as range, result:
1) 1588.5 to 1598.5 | 3.892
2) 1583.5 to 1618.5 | 3.982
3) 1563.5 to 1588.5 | 3.901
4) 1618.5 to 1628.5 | 3.759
